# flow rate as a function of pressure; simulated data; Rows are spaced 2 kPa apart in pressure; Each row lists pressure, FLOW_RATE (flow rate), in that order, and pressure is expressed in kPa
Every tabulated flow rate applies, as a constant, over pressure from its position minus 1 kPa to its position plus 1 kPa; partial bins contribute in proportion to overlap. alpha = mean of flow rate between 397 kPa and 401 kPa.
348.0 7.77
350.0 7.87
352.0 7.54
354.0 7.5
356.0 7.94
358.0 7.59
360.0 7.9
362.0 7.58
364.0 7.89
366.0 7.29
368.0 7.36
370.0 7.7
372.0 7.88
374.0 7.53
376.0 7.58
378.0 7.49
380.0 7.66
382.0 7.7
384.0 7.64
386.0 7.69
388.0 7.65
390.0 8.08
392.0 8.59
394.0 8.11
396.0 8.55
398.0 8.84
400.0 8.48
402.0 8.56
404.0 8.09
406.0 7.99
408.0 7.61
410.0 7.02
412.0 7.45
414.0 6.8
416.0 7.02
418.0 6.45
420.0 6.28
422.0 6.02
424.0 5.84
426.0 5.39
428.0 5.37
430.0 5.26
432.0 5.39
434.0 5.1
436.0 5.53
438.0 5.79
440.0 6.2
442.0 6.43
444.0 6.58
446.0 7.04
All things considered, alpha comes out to 8.66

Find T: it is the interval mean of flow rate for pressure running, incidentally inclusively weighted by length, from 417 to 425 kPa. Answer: 6.15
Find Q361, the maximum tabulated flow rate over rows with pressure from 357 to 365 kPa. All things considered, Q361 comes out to 7.9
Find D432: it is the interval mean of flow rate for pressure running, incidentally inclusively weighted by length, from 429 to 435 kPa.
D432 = 5.25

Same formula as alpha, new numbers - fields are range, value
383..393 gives 7.93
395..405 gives 8.5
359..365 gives 7.79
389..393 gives 8.34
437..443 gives 6.14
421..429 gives 5.66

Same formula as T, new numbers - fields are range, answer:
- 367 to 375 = 7.62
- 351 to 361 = 7.69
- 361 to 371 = 7.56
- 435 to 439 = 5.66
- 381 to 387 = 7.68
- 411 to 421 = 6.8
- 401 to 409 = 8.06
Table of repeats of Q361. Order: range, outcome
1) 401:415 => 8.56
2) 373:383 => 7.7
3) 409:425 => 7.45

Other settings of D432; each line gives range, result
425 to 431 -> 5.34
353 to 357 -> 7.72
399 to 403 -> 8.52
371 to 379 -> 7.62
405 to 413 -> 7.52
